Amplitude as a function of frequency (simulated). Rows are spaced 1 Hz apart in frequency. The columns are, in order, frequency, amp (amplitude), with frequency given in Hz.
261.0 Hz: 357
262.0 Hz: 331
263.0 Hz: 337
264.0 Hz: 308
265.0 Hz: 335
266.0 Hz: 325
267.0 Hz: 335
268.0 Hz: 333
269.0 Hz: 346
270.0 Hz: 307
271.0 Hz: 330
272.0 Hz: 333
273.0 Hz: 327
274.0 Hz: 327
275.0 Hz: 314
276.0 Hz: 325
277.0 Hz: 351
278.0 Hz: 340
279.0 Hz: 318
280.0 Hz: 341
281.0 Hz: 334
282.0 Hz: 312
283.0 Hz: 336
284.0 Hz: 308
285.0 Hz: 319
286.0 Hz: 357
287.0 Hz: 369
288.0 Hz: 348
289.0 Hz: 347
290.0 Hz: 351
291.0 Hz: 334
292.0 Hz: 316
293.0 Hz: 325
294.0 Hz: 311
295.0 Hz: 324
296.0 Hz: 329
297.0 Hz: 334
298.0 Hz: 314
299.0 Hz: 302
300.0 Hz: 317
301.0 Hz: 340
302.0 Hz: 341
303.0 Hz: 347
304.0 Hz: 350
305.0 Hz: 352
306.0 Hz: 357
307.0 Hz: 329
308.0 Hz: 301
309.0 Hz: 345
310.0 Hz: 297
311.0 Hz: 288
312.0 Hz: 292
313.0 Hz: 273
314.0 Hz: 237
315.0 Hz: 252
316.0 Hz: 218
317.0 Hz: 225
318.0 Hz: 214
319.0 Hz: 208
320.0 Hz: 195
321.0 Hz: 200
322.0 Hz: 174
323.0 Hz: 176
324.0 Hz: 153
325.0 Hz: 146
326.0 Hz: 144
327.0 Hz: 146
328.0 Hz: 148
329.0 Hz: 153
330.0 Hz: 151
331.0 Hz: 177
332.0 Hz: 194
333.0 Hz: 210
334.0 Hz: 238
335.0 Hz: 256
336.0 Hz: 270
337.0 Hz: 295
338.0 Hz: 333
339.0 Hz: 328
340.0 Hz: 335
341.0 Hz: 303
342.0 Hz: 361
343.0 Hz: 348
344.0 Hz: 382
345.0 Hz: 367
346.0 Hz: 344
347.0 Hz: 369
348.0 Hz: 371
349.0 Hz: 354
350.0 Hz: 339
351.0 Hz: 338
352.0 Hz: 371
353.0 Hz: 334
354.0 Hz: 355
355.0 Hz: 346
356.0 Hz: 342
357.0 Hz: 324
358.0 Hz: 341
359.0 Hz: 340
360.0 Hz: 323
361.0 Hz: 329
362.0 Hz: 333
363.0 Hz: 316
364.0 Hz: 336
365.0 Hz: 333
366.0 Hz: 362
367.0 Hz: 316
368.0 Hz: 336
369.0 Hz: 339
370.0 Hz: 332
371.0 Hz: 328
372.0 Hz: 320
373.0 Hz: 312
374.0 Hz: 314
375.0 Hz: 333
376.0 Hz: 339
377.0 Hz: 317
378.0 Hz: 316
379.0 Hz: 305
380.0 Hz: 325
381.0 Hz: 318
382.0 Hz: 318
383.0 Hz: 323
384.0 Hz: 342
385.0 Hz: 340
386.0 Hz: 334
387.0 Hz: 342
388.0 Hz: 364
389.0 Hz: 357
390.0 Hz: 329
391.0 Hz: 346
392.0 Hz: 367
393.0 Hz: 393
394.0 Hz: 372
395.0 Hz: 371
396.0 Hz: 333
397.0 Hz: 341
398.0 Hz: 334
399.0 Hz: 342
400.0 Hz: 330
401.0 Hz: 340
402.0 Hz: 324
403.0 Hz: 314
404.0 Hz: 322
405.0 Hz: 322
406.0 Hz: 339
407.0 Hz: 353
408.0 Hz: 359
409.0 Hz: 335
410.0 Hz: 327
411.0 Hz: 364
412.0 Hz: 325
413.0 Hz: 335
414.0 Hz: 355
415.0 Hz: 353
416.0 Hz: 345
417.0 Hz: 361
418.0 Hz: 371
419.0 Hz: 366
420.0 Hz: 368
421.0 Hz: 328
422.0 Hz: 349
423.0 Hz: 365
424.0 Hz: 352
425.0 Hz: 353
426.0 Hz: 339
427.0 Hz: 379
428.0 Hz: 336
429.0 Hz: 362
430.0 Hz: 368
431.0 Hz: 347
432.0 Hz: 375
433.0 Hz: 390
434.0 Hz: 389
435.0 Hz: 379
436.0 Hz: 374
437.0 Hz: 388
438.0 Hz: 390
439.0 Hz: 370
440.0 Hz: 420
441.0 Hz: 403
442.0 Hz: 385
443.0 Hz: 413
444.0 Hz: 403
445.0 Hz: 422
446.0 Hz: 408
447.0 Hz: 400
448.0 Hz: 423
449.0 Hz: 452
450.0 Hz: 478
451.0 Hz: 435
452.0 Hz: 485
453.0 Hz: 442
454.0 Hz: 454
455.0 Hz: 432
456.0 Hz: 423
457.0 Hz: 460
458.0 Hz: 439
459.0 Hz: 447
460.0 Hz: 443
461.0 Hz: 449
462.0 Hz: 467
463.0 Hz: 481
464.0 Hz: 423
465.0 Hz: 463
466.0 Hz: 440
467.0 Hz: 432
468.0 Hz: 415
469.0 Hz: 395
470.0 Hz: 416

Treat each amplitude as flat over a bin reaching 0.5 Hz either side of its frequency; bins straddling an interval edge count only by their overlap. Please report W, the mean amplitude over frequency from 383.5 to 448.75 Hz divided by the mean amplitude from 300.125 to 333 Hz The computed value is 1.49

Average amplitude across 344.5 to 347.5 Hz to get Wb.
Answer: 360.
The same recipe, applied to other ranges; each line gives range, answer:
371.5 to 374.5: 315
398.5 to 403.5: 330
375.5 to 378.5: 324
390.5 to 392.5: 356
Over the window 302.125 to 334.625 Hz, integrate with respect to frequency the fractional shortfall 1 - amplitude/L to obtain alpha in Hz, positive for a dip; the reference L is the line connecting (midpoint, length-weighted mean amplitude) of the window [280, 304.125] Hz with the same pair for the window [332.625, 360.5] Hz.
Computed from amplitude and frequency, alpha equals 9.38 Hz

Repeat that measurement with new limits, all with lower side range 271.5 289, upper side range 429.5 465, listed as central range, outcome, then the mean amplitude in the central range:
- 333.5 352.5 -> 1.8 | 332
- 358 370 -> 1.4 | 333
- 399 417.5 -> 2.8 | 339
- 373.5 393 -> 2.6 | 335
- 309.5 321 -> 3.5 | 243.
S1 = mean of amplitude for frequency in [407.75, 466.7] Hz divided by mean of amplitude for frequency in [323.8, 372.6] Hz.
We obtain 1.3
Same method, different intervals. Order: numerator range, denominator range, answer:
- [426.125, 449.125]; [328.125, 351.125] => 1.32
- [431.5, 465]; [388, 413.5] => 1.23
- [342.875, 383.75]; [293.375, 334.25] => 1.32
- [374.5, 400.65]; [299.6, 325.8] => 1.28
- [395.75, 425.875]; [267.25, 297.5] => 1.04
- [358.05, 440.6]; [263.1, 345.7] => 1.18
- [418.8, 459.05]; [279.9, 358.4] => 1.35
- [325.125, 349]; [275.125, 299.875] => 0.82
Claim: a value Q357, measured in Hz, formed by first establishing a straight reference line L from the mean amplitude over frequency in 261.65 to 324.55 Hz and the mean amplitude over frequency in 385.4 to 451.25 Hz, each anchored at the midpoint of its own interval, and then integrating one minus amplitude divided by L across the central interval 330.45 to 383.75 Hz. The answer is 2.2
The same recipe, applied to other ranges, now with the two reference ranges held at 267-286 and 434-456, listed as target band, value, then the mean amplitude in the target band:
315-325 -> 4.41 Hz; 196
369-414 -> 6.03 Hz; 337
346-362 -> 1.06 Hz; 345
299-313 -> 0.79 Hz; 325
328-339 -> 3.99 Hz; 229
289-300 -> 0.44 Hz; 325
